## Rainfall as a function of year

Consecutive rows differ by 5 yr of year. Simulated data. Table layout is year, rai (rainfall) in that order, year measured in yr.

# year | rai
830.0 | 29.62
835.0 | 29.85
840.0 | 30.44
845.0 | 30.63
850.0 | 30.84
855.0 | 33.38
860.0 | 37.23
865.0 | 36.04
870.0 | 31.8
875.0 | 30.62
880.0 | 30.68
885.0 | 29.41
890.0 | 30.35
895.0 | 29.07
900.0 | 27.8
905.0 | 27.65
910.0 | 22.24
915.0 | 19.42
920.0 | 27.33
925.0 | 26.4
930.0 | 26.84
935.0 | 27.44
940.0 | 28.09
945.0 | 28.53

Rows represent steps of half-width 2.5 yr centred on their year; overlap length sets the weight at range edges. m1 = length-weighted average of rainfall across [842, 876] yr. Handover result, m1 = 33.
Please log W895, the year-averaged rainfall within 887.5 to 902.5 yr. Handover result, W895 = 29.1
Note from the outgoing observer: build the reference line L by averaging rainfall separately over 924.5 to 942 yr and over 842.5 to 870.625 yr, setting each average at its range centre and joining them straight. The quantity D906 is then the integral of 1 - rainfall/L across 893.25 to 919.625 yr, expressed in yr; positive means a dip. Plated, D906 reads 3.7 yr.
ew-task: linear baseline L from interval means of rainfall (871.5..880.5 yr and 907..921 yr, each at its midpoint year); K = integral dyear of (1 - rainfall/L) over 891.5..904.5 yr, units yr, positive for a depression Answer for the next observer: -1.2 yr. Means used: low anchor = 30.8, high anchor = 22.7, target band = 28.5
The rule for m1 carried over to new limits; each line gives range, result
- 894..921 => 25.3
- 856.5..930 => 29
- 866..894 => 30.8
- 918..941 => 27.2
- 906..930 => 24.4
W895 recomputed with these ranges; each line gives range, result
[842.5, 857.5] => 31.6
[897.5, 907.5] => 27.7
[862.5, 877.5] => 32.8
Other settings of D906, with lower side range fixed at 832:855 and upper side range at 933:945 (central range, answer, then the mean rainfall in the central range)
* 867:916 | 1.9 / 28.2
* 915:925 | 1.2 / 25.1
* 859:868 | -1.8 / 36.3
